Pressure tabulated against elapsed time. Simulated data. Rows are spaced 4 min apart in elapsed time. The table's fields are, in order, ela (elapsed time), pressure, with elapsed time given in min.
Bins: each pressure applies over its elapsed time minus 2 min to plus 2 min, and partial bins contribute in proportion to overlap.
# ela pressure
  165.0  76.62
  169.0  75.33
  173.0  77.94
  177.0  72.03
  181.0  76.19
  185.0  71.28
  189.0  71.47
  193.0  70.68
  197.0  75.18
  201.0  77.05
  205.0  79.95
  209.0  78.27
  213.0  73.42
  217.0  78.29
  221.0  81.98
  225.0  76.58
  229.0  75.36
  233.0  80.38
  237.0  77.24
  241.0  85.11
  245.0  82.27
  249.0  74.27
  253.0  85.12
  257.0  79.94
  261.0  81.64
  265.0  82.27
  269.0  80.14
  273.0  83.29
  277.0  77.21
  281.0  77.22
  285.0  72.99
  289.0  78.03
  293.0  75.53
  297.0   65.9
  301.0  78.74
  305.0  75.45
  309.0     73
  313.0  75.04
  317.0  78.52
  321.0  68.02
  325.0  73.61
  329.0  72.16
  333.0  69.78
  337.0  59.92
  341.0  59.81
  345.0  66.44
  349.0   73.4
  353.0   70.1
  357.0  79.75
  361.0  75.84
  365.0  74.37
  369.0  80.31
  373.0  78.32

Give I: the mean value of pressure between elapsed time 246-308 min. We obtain 77.8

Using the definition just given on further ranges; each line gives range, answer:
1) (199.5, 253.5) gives 78.8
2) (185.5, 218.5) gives 75.3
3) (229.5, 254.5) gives 80.3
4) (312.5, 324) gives 73.7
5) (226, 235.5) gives 77.7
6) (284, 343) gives 71.7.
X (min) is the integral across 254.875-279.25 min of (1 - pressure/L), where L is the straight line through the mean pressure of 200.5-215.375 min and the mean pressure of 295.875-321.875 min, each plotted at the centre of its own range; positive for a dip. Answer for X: -1.7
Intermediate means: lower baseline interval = 77.2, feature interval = 80.7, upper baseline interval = 74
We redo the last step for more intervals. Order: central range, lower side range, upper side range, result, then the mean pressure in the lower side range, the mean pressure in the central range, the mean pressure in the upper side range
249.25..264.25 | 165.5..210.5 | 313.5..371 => -1.6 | 75.1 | 81.3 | 71.7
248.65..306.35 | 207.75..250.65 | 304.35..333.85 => -1.7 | 78.5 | 78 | 73.2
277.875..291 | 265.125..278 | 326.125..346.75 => 0.3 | 80.7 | 76.2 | 66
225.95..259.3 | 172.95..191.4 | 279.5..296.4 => -2.5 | 73.3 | 79.9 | 75.1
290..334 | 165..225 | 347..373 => 1.4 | 75.7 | 73.4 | 75.8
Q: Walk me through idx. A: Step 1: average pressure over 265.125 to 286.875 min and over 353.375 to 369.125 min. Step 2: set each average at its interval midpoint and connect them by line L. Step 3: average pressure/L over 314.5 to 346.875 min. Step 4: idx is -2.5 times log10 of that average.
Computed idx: 0.13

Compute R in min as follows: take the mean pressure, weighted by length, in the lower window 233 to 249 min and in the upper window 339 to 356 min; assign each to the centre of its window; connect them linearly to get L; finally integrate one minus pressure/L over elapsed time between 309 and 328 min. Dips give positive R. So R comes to -0.6 min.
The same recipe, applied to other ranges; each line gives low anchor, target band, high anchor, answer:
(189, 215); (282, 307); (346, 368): 0.1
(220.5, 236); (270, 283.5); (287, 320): -0.5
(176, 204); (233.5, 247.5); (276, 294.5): -1.1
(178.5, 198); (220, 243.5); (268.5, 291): -1.3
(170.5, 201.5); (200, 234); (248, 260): -0.5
